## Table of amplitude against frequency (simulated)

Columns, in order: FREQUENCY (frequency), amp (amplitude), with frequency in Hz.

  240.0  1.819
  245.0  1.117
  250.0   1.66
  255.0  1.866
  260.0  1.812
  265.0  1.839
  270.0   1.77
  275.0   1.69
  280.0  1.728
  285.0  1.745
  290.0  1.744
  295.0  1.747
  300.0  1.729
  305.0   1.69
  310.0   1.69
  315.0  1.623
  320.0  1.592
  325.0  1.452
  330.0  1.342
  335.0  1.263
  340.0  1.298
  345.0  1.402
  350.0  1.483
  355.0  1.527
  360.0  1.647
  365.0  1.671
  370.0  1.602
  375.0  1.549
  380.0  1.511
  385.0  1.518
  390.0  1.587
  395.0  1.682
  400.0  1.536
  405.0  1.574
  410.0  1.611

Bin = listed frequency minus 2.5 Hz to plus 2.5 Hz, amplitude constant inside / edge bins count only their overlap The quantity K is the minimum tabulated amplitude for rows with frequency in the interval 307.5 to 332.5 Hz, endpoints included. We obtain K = 1.342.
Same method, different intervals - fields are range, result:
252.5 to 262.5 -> 1.812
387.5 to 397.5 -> 1.587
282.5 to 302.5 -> 1.729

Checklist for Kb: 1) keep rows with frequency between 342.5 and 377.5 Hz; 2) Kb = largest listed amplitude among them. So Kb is 1.671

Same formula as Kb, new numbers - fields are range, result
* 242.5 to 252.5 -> 1.66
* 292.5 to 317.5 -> 1.747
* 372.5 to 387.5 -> 1.549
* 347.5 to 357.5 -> 1.527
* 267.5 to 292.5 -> 1.77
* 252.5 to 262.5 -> 1.866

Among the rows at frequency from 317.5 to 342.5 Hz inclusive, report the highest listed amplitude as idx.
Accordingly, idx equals 1.592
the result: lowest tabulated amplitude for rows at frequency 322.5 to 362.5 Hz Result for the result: 1.263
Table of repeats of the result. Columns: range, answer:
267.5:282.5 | 1.69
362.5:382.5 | 1.511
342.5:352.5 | 1.402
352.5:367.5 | 1.527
